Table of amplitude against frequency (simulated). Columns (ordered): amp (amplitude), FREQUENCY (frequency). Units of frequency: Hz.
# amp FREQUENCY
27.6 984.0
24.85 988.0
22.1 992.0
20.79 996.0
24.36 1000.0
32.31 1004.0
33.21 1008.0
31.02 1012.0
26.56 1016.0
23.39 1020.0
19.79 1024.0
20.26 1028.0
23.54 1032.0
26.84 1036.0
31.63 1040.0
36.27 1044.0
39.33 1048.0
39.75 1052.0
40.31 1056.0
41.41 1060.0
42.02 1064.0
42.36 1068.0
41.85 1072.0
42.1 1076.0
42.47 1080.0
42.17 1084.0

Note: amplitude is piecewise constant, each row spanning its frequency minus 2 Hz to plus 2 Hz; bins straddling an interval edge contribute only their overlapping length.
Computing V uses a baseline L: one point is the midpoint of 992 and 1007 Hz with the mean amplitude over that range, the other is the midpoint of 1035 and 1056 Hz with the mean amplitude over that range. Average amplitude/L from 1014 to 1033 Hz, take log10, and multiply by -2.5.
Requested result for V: 0.33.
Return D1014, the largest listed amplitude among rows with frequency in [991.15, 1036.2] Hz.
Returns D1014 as 33.21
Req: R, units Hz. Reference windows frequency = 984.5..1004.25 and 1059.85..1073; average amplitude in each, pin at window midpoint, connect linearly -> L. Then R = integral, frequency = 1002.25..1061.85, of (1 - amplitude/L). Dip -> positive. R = 4.6 Hz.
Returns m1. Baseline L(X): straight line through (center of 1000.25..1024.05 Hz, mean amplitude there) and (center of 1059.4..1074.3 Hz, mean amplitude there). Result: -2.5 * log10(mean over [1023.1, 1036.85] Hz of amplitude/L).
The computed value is 0.407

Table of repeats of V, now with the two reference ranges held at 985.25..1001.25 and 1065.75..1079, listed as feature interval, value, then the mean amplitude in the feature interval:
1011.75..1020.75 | 0.07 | 26.7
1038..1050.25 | -0.01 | 35.8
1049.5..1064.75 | -0.06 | 40.7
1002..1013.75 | -0.21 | 32.2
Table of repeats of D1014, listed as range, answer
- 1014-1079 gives 42.36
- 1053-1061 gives 41.41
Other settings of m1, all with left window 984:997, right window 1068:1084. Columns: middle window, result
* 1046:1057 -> -0.08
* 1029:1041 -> 0.25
